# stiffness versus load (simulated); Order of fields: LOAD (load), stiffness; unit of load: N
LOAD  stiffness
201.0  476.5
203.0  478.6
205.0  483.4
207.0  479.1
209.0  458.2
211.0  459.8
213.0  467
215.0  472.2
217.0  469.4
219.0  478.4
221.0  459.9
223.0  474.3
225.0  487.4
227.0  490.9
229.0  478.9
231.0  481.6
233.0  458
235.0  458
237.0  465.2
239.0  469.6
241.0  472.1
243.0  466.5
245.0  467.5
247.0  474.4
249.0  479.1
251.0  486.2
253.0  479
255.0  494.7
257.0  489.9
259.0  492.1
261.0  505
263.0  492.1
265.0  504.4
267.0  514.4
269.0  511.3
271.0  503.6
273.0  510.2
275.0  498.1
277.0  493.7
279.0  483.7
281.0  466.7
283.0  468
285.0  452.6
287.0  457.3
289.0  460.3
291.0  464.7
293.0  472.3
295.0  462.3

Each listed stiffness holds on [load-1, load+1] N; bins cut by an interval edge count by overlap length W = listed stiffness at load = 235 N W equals 458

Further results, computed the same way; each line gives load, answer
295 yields 462.3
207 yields 479.1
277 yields 493.7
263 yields 492.1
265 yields 504.4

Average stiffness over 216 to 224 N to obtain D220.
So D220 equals 470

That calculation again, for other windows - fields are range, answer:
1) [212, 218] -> 470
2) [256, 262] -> 496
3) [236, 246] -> 468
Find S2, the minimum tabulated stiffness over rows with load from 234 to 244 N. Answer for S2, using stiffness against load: 458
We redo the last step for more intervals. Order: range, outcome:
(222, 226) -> 474.3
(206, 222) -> 458.2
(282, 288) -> 452.6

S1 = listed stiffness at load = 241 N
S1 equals 472.1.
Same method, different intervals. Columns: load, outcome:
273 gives 510.2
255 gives 494.7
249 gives 479.1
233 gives 458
